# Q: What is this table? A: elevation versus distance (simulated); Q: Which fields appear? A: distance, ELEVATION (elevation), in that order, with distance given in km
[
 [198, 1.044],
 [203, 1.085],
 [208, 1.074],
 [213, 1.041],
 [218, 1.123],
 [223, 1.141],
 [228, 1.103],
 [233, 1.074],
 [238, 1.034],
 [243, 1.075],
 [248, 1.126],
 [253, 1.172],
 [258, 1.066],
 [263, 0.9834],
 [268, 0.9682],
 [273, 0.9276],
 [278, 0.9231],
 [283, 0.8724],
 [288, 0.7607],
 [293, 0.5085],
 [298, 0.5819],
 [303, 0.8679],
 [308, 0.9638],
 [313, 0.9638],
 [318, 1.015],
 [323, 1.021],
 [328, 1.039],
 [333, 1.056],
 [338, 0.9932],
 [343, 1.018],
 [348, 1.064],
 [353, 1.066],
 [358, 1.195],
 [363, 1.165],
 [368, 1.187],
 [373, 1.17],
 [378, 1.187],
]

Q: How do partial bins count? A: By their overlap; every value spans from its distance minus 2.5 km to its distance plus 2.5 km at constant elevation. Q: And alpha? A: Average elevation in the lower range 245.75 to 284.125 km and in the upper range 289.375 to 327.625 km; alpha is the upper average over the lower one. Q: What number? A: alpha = 0.85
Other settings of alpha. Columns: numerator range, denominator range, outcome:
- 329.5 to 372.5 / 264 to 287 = 1.20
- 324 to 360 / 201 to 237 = 0.97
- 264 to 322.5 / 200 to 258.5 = 0.79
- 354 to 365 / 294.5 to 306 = 1.63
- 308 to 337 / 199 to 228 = 0.93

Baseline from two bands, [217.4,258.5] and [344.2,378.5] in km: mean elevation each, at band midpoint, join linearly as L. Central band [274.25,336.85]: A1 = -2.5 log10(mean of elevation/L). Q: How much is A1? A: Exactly 0.26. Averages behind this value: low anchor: 1.1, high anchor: 1.14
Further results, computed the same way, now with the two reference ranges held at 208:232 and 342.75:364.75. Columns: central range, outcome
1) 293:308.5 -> 0.440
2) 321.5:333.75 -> 0.069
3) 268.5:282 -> 0.189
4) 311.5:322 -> 0.112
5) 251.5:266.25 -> 0.039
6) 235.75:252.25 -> 0.010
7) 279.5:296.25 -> 0.462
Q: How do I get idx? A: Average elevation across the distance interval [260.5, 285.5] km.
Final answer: 0.935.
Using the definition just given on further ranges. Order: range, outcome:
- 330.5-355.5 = 1.04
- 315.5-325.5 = 1.02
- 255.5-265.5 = 1.02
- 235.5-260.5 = 1.09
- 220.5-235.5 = 1.11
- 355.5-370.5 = 1.18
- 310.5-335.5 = 1.02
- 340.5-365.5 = 1.1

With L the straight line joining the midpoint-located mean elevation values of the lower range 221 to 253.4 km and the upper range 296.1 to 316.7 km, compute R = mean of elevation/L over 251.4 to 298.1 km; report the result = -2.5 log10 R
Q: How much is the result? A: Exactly 0.11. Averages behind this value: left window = 1.1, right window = 0.862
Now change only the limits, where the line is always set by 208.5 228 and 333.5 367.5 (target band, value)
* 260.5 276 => 0.144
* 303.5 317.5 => 0.142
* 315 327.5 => 0.073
